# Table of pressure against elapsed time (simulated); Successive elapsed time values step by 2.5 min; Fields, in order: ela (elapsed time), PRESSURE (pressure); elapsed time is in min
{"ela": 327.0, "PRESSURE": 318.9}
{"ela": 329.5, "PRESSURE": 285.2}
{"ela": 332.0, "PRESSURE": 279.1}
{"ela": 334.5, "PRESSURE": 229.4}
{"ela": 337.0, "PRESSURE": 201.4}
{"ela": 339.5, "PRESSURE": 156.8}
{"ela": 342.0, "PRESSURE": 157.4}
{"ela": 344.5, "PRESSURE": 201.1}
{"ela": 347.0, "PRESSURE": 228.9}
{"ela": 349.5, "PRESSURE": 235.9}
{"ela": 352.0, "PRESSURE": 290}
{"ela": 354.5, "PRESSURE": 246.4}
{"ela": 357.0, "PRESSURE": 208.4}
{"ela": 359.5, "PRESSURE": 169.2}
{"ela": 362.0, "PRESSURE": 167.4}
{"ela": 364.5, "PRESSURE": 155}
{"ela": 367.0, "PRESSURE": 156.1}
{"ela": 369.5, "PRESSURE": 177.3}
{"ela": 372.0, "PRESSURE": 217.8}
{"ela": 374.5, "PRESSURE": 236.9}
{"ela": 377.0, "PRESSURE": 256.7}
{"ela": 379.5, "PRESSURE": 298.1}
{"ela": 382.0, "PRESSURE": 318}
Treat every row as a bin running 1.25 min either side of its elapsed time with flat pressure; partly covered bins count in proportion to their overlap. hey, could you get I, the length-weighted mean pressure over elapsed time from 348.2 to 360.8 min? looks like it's 230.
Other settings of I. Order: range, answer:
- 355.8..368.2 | 171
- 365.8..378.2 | 209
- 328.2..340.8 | 230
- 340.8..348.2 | 196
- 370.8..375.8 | 228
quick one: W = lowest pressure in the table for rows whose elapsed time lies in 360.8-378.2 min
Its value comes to 155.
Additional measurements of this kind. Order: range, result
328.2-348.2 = 156.8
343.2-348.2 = 201.1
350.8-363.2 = 167.4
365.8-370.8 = 156.1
